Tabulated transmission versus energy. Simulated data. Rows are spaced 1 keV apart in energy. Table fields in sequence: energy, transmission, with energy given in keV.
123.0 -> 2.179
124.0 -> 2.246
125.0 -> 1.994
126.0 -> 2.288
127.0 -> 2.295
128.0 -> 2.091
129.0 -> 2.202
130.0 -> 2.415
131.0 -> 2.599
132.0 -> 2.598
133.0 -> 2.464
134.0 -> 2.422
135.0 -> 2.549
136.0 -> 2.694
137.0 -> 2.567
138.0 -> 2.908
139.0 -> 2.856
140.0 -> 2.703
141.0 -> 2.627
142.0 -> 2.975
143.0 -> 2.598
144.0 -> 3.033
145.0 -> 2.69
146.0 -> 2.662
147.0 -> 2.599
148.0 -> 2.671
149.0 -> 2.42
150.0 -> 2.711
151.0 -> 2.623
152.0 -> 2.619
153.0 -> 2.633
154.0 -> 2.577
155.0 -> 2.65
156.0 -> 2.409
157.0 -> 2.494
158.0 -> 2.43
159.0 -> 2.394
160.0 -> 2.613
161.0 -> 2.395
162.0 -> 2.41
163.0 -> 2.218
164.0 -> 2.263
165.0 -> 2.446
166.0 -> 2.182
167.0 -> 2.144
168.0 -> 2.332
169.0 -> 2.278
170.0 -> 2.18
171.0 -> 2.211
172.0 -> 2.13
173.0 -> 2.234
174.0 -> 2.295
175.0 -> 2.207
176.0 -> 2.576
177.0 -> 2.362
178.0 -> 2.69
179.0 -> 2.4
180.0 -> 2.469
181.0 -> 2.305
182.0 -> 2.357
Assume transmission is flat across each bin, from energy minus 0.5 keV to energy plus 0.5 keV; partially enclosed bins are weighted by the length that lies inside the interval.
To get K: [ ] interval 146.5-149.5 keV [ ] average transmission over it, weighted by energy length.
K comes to 2.56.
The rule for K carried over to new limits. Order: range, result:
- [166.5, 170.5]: 2.23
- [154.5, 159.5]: 2.48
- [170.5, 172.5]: 2.17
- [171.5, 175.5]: 2.22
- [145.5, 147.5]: 2.63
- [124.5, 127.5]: 2.19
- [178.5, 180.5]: 2.43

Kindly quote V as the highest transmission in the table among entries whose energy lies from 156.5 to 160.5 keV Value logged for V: 2.613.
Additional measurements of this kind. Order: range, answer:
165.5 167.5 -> 2.182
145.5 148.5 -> 2.671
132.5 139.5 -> 2.908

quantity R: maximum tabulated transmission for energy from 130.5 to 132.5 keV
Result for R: 2.599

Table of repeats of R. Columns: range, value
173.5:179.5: 2.69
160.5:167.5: 2.446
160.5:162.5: 2.41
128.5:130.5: 2.415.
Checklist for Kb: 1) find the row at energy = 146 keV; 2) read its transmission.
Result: 2.662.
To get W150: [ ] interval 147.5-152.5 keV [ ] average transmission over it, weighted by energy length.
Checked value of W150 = 2.61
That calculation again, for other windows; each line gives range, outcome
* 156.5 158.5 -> 2.46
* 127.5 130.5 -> 2.24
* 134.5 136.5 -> 2.62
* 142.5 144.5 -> 2.82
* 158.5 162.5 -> 2.45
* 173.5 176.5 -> 2.36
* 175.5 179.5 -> 2.51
